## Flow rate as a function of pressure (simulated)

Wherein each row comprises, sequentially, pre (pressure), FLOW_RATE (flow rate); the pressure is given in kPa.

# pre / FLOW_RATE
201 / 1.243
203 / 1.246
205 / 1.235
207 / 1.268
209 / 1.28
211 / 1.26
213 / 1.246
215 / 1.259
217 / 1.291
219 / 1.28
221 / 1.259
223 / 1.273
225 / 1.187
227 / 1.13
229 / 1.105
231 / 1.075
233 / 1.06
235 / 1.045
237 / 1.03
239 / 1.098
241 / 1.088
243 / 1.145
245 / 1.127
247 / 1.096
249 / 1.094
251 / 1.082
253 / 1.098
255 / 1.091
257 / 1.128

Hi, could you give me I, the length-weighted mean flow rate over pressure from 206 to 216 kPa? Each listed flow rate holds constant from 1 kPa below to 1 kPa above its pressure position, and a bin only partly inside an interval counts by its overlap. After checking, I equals 1.26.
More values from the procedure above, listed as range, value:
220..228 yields 1.21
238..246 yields 1.11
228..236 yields 1.07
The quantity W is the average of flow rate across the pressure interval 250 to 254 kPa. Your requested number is 1.09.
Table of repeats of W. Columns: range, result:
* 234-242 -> 1.07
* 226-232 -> 1.1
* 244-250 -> 1.11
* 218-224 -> 1.27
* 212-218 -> 1.27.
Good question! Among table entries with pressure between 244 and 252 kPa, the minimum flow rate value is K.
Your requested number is 1.082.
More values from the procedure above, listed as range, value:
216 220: 1.28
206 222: 1.246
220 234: 1.06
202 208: 1.235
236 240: 1.03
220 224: 1.259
